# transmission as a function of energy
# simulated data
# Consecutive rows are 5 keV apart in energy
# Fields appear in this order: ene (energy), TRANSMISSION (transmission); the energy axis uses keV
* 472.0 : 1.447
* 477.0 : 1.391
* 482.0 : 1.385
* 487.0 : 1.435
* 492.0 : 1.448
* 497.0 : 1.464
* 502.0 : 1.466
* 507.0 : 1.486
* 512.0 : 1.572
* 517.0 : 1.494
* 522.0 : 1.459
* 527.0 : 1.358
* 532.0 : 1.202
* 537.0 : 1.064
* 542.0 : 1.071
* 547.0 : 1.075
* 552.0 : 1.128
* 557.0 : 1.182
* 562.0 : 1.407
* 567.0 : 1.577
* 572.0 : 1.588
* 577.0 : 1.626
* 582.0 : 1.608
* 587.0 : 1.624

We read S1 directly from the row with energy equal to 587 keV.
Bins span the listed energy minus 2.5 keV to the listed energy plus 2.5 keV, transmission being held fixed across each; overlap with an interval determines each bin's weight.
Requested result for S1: 1.624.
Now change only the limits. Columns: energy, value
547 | 1.075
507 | 1.486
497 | 1.464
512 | 1.572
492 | 1.448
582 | 1.608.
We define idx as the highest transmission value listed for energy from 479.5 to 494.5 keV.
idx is 1.448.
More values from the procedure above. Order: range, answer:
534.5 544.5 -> 1.071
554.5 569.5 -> 1.577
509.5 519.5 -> 1.572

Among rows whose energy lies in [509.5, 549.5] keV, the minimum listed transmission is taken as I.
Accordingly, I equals 1.064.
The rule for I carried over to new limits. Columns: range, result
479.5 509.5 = 1.385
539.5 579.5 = 1.071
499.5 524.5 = 1.459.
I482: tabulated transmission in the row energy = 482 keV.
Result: 1.385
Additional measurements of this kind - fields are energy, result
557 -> 1.182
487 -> 1.435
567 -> 1.577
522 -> 1.459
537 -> 1.064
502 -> 1.466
